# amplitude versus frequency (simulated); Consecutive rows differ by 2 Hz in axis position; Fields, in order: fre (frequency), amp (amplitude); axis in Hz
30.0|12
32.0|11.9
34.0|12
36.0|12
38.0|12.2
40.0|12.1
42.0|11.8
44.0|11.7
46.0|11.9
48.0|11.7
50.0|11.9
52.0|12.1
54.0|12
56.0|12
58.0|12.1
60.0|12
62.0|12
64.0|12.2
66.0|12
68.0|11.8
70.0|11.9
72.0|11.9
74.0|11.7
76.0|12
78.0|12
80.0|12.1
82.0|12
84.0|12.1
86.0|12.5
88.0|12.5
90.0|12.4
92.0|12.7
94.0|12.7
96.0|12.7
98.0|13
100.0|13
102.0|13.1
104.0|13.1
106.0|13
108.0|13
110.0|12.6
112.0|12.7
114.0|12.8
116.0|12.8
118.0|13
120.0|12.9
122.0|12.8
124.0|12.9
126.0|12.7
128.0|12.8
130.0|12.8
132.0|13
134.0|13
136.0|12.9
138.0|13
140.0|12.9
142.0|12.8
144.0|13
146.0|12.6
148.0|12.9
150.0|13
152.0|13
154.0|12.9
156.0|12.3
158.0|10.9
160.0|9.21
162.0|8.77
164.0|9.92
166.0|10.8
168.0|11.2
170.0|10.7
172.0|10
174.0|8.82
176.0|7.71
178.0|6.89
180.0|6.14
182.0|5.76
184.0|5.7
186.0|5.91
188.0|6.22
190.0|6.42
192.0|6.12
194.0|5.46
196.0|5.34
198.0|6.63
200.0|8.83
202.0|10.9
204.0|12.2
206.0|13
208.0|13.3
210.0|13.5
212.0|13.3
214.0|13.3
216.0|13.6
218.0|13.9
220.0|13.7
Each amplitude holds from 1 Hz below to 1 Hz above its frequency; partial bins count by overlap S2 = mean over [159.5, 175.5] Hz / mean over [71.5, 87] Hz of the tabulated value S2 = 0.82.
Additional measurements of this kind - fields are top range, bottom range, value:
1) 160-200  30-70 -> 0.64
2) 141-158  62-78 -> 1.06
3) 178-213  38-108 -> 0.69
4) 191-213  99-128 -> 0.77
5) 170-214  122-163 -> 0.70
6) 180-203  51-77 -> 0.55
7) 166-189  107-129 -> 0.61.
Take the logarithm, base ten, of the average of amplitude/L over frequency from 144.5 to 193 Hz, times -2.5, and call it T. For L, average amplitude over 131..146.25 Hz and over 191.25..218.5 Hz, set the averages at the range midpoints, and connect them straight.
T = 0.27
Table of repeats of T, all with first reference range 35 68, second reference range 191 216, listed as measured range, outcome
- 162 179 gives 0.13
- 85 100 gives -0.10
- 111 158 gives -0.16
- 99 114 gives -0.14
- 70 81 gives -0.02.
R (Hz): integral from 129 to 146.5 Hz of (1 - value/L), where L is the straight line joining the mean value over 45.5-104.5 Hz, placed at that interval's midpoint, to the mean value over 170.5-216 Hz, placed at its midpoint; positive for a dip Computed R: -4.15 Hz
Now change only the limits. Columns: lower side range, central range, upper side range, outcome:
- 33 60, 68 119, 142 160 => -1.5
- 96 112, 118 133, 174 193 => -2.3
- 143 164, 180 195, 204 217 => 7.9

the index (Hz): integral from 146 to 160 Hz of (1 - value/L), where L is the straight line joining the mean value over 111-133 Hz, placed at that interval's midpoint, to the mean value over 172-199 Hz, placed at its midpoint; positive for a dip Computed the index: -3.6 Hz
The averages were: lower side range 12.8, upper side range 6.53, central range 12.3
